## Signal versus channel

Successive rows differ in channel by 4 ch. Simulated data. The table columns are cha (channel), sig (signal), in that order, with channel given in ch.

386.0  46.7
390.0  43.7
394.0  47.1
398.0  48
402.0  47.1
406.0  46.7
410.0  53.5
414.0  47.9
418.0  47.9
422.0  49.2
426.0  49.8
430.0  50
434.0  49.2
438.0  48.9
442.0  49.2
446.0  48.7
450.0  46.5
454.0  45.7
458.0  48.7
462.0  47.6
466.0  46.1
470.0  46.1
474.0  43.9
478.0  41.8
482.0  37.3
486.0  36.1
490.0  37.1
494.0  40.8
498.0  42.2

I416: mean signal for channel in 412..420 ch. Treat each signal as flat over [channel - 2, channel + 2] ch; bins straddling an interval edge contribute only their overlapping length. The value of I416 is 47.9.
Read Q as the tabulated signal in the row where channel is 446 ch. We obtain 48.7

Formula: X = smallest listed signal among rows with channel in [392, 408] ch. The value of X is 46.7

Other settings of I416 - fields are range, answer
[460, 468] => 46.9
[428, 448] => 49.2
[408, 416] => 50.7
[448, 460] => 47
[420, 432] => 49.7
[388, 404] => 46.5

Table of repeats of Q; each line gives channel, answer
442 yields 49.2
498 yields 42.2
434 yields 49.2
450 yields 46.5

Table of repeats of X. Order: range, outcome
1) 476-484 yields 37.3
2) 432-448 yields 48.7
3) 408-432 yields 47.9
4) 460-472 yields 46.1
